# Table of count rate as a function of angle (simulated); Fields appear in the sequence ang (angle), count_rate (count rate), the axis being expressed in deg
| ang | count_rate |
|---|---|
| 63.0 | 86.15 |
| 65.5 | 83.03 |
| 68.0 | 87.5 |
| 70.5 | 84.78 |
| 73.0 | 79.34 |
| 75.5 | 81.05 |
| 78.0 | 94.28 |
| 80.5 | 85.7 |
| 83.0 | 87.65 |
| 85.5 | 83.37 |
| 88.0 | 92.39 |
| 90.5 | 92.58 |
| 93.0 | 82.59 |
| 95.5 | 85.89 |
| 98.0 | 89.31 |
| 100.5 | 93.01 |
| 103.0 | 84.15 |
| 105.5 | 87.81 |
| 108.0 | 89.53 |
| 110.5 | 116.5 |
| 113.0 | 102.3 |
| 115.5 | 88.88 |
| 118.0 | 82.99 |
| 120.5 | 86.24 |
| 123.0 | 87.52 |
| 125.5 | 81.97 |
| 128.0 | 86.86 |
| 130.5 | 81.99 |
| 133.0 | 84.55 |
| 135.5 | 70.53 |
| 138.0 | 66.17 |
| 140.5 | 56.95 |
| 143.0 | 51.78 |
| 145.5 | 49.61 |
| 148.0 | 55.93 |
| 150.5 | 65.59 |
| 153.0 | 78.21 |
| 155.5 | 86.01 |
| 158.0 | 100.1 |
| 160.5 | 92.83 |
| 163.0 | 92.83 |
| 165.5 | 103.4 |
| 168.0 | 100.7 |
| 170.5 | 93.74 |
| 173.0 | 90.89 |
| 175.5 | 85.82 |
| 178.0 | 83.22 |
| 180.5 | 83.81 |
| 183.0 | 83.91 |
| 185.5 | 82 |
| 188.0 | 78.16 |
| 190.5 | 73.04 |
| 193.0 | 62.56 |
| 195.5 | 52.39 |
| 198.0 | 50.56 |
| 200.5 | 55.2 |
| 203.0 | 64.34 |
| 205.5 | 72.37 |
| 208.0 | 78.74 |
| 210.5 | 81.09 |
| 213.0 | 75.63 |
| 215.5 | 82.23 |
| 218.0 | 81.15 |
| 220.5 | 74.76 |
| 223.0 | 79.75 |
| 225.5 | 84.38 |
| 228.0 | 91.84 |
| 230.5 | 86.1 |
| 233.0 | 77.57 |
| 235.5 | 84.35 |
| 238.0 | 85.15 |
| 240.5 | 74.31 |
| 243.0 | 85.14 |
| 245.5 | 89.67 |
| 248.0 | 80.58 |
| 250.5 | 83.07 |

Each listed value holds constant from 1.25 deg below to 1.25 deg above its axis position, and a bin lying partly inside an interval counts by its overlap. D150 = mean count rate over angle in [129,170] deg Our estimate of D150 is 77.7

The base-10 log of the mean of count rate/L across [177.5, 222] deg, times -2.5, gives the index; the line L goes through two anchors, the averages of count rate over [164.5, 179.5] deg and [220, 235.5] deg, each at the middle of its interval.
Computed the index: 0.20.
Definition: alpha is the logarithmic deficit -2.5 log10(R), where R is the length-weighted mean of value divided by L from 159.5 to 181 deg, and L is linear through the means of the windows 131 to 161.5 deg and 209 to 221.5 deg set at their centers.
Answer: -0.24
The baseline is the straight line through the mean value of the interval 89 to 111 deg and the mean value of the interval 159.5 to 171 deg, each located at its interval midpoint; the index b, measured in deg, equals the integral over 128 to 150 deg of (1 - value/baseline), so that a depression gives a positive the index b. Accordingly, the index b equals 6.59 deg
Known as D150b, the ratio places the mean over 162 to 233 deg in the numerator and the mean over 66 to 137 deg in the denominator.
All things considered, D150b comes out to 0.9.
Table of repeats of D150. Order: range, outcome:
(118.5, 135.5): 83.7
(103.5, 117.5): 95.6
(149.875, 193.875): 85.9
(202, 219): 76.6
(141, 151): 55.1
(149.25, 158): 80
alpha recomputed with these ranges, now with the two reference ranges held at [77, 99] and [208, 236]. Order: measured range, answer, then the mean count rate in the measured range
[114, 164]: 0.109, 77.4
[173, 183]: -0.018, 85.1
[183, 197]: 0.178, 70.6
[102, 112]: -0.093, 95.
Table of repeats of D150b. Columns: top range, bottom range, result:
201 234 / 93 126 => 0.87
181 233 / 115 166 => 0.96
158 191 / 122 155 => 1.25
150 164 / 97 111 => 0.94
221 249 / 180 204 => 1.22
